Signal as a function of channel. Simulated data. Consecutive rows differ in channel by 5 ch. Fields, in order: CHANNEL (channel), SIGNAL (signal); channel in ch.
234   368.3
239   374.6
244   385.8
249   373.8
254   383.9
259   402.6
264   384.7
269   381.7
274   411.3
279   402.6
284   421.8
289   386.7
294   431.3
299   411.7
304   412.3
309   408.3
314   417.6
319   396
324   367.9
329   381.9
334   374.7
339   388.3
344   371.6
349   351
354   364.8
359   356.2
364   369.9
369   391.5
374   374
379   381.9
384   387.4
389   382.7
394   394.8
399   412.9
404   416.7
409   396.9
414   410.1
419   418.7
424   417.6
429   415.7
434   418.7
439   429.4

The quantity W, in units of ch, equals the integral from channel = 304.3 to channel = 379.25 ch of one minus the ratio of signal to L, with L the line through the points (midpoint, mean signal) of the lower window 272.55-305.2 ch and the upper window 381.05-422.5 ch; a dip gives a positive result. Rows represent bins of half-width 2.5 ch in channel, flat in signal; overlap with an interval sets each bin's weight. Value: 4.9 ch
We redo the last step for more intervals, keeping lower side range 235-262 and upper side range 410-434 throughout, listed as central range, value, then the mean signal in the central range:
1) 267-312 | -2.0 ch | 408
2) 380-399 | 0.8 ch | 391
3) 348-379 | 2.6 ch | 370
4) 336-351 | 1.1 ch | 371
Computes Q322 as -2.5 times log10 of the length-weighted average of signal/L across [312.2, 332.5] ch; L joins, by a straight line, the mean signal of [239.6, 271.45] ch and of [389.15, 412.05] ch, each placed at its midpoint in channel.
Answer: 0.01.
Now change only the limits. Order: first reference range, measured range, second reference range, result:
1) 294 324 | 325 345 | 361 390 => 0.051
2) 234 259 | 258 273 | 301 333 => -0.016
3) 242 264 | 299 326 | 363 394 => -0.048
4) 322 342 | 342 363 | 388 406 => 0.072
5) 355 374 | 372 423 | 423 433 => -0.008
